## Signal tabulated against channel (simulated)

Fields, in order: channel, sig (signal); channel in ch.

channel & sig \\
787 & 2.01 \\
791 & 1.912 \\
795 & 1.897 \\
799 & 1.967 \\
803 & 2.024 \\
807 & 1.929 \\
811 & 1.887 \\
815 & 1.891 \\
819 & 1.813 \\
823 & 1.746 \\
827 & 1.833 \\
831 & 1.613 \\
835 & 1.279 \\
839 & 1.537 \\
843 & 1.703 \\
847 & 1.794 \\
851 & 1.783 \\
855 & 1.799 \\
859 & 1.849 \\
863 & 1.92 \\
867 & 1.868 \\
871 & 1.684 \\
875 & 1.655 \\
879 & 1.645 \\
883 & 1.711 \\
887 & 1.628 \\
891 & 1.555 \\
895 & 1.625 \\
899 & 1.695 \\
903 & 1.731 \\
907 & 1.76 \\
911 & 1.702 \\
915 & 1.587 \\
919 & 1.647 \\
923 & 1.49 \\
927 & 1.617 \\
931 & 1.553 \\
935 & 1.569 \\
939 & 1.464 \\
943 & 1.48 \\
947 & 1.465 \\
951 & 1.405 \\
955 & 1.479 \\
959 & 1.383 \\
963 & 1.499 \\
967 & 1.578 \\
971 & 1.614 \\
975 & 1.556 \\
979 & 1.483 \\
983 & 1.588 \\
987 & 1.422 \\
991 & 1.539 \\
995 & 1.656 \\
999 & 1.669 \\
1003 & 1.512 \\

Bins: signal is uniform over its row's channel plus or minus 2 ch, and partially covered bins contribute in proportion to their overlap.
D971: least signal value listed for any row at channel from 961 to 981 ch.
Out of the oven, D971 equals 1.483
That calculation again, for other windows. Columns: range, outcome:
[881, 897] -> 1.555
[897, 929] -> 1.49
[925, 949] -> 1.464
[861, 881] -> 1.645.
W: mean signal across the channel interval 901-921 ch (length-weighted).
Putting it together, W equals 1.69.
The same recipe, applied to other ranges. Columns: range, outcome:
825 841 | 1.57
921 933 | 1.55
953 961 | 1.43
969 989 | 1.53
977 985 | 1.54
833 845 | 1.51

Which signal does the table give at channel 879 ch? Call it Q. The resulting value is 1.645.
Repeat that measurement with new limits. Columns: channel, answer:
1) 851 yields 1.783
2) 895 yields 1.625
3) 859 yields 1.849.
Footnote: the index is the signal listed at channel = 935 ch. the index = 1.569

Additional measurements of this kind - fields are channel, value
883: 1.711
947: 1.465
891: 1.555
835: 1.279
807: 1.929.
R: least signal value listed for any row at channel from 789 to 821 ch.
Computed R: 1.813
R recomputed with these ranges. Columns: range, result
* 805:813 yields 1.887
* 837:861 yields 1.537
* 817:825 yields 1.746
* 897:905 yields 1.695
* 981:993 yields 1.422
